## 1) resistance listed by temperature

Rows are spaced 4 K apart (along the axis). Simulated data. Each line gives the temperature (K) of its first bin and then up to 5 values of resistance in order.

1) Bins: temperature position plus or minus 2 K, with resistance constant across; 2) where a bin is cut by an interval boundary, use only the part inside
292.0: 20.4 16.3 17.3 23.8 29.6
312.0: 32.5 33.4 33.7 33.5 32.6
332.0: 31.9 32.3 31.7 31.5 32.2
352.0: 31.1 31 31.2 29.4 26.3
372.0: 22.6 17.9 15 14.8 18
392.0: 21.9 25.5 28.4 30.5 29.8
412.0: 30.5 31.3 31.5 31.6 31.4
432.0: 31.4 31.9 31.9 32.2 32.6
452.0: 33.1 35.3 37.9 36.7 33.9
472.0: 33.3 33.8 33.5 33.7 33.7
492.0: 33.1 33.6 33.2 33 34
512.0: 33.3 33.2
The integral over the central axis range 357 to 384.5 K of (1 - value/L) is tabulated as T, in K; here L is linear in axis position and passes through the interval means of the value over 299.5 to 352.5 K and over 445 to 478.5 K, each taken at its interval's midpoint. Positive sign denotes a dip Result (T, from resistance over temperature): 7.6 K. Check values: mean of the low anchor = 30.9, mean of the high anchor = 34.5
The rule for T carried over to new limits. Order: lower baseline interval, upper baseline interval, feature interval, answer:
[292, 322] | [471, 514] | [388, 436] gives 2.09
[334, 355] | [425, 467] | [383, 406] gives 6.37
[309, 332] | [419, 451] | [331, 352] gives 0.55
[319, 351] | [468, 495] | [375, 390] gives 7.52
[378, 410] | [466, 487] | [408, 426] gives -3.56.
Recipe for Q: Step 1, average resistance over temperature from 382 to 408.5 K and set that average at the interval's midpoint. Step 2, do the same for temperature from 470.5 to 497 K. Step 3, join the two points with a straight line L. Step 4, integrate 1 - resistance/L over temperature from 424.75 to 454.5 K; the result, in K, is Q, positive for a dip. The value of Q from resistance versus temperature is -3.6 K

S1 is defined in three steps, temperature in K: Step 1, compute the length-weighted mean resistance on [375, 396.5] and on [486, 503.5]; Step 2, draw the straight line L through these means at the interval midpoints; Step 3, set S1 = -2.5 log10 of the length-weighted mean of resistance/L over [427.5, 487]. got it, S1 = -0.19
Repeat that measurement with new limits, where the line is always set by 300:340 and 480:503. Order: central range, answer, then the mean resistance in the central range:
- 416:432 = 0.03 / 31.5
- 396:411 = 0.11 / 29.1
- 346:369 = 0.03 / 30.4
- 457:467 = -0.12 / 36.8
